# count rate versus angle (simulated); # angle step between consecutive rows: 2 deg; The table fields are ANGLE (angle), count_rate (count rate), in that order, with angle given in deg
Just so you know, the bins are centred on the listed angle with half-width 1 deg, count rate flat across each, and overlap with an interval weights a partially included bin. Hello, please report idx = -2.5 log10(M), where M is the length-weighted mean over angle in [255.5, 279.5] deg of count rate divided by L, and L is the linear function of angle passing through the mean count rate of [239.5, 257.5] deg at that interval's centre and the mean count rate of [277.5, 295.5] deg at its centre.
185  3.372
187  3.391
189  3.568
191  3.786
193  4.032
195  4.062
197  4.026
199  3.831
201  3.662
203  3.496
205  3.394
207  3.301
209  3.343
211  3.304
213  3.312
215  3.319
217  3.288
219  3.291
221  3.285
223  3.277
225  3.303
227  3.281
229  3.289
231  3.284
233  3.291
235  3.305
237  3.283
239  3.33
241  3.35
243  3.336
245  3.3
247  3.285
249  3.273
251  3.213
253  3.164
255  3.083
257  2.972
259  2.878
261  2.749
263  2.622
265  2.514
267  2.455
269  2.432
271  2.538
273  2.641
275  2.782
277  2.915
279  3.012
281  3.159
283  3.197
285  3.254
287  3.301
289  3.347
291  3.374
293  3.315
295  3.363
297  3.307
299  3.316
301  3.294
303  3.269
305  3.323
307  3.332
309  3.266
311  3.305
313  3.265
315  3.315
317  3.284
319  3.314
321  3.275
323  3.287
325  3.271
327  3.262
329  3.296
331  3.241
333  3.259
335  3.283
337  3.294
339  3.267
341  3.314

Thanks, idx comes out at 0.19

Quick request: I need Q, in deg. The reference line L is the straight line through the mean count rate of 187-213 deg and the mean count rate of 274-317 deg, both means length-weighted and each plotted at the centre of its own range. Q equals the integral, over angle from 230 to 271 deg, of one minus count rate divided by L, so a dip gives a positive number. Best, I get 4.6 deg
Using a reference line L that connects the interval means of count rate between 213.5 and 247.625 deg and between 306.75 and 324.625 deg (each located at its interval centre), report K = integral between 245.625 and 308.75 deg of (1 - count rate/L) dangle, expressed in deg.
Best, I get 4.5 deg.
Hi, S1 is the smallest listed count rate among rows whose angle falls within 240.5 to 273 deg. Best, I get 2.432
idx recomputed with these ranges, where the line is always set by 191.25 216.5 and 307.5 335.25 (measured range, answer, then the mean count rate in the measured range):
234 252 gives 0.06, 3.3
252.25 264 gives 0.19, 2.91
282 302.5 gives 0.02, 3.31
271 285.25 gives 0.15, 2.95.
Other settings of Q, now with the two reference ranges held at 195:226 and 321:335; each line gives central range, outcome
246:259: 0.93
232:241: 0.27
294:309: 0.00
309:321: -0.01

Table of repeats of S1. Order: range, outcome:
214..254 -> 3.164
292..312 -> 3.266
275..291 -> 2.782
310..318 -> 3.265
